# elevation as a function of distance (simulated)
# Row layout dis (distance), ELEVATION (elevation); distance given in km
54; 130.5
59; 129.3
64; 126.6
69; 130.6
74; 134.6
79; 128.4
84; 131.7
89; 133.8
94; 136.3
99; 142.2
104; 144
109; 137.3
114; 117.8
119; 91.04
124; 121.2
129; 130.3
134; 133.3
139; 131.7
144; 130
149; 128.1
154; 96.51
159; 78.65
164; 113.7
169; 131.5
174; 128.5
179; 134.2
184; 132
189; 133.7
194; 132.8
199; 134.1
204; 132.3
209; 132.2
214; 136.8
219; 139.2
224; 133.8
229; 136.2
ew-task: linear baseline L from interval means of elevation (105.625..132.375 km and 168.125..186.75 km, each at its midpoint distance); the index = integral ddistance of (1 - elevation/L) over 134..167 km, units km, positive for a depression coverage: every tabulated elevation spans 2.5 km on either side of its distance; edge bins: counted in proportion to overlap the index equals 3.0 km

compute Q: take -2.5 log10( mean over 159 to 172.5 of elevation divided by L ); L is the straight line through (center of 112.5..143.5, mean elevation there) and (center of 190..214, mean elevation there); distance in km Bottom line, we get 0.11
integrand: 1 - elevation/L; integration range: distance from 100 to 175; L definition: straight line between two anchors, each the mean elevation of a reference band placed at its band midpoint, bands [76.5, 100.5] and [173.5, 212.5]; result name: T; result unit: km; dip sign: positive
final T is 6.9 km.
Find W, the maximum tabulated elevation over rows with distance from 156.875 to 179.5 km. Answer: 134.2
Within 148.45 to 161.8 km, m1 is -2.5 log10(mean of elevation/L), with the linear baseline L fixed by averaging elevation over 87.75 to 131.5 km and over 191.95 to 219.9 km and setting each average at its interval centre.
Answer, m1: 0.32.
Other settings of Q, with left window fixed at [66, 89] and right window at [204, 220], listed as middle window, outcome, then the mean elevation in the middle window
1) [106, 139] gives 0.08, 123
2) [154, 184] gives 0.15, 117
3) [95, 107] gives -0.08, 142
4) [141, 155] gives 0.11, 121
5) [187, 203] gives 0.01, 133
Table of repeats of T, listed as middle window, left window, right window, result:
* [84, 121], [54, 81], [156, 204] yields -0.4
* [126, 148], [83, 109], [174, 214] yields 0.8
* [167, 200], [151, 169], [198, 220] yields -4.2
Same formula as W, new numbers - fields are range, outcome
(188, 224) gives 139.2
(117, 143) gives 133.3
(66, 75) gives 134.6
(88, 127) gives 144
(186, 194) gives 133.7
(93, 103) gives 142.2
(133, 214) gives 136.8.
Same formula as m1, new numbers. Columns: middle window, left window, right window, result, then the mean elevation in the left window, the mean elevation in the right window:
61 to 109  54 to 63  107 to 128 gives -0.09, 129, 117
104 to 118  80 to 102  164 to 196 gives 0.07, 136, 131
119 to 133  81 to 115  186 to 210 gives 0.12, 135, 133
